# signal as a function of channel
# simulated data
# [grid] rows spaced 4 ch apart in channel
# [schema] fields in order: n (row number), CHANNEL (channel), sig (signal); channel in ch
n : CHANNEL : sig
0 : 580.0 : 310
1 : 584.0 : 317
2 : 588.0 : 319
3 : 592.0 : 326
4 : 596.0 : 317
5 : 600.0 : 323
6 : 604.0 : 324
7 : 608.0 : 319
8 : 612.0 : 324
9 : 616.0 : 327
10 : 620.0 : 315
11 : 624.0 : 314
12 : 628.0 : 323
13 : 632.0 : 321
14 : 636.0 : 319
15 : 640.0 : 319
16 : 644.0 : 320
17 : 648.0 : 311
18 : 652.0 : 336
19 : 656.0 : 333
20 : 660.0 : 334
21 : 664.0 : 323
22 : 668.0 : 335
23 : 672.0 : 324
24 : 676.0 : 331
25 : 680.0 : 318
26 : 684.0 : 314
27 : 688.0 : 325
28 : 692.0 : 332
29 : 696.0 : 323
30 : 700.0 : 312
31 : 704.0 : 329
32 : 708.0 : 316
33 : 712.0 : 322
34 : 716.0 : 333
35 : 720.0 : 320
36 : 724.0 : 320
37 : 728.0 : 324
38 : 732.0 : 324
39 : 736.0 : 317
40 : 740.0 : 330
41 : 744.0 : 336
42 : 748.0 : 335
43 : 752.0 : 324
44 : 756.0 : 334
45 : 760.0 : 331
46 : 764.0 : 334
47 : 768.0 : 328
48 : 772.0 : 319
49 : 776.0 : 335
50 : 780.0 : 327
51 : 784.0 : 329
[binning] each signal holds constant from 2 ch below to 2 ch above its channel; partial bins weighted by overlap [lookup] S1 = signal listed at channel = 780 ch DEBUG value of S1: 327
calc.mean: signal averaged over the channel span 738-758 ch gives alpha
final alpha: 332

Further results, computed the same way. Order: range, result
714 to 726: 324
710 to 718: 328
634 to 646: 319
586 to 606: 322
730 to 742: 324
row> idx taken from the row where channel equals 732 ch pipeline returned 324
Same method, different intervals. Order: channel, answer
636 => 319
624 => 314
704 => 329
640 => 319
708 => 316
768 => 328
